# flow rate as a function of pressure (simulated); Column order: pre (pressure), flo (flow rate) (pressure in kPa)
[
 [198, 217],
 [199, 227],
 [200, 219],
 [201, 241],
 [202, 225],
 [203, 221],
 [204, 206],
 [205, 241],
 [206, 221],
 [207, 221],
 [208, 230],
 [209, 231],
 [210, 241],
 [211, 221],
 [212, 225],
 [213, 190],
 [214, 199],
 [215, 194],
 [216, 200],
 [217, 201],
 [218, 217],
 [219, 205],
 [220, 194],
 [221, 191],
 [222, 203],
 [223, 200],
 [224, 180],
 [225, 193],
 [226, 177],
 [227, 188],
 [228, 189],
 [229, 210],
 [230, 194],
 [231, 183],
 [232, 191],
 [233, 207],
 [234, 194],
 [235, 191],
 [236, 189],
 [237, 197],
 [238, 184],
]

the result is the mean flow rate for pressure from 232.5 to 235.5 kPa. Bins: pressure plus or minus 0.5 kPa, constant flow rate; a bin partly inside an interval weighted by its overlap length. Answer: 197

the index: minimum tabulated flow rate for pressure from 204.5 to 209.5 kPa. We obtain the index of 221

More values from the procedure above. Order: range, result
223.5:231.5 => 177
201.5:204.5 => 206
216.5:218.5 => 201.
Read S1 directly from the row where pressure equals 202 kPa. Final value 225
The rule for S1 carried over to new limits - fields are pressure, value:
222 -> 203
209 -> 231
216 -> 200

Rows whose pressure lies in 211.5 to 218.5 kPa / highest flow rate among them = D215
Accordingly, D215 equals 225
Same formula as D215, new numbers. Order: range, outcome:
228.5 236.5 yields 210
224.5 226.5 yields 193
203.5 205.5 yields 241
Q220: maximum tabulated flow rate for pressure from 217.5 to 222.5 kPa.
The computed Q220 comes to 217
